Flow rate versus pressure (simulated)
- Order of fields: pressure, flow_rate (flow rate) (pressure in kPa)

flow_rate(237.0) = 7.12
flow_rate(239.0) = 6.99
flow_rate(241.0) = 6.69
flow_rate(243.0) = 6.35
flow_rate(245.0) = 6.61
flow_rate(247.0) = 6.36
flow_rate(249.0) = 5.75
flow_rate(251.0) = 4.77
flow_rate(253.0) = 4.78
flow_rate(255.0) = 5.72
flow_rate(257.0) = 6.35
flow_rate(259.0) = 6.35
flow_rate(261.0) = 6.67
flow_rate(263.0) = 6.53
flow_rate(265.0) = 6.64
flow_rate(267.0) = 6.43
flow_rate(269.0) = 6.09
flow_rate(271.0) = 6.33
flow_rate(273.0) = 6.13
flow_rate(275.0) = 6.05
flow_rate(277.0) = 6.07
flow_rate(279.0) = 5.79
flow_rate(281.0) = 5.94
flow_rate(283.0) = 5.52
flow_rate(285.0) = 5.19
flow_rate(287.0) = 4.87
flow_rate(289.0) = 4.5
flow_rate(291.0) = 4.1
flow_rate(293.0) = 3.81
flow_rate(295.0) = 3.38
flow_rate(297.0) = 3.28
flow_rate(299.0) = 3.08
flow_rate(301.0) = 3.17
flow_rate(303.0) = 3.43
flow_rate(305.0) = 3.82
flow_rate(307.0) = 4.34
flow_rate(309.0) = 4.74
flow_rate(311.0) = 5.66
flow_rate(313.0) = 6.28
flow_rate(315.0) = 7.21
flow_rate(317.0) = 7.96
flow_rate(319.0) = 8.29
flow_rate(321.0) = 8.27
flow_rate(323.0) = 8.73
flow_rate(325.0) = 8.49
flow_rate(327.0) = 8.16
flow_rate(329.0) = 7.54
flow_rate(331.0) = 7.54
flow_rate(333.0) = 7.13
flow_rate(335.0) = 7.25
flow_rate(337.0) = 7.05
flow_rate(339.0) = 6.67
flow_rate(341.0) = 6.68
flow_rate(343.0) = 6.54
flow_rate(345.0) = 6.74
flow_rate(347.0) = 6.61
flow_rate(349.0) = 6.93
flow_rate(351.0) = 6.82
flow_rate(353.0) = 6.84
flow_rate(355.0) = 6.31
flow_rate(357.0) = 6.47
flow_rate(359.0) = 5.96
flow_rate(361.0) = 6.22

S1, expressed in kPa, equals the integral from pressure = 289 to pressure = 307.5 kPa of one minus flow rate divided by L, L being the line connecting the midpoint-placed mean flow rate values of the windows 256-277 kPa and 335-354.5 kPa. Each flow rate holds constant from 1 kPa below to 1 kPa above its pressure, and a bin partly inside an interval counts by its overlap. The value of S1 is 8.2 kPa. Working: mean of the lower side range 6.34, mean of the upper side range 6.78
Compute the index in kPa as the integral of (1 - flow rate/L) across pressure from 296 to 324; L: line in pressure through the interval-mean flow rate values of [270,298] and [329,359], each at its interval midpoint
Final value 1.50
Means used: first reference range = 5.07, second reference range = 6.82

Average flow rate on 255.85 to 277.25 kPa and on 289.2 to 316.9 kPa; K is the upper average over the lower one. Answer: 0.70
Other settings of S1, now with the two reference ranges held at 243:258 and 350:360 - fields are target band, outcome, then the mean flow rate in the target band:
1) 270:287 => 0.46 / 5.82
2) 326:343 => -2.32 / 7.21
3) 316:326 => -3.34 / 8.35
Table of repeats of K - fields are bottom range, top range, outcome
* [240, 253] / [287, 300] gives 0.63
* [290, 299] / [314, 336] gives 2.20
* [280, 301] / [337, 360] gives 1.54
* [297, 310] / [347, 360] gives 1.76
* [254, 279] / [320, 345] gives 1.19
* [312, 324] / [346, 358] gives 0.86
